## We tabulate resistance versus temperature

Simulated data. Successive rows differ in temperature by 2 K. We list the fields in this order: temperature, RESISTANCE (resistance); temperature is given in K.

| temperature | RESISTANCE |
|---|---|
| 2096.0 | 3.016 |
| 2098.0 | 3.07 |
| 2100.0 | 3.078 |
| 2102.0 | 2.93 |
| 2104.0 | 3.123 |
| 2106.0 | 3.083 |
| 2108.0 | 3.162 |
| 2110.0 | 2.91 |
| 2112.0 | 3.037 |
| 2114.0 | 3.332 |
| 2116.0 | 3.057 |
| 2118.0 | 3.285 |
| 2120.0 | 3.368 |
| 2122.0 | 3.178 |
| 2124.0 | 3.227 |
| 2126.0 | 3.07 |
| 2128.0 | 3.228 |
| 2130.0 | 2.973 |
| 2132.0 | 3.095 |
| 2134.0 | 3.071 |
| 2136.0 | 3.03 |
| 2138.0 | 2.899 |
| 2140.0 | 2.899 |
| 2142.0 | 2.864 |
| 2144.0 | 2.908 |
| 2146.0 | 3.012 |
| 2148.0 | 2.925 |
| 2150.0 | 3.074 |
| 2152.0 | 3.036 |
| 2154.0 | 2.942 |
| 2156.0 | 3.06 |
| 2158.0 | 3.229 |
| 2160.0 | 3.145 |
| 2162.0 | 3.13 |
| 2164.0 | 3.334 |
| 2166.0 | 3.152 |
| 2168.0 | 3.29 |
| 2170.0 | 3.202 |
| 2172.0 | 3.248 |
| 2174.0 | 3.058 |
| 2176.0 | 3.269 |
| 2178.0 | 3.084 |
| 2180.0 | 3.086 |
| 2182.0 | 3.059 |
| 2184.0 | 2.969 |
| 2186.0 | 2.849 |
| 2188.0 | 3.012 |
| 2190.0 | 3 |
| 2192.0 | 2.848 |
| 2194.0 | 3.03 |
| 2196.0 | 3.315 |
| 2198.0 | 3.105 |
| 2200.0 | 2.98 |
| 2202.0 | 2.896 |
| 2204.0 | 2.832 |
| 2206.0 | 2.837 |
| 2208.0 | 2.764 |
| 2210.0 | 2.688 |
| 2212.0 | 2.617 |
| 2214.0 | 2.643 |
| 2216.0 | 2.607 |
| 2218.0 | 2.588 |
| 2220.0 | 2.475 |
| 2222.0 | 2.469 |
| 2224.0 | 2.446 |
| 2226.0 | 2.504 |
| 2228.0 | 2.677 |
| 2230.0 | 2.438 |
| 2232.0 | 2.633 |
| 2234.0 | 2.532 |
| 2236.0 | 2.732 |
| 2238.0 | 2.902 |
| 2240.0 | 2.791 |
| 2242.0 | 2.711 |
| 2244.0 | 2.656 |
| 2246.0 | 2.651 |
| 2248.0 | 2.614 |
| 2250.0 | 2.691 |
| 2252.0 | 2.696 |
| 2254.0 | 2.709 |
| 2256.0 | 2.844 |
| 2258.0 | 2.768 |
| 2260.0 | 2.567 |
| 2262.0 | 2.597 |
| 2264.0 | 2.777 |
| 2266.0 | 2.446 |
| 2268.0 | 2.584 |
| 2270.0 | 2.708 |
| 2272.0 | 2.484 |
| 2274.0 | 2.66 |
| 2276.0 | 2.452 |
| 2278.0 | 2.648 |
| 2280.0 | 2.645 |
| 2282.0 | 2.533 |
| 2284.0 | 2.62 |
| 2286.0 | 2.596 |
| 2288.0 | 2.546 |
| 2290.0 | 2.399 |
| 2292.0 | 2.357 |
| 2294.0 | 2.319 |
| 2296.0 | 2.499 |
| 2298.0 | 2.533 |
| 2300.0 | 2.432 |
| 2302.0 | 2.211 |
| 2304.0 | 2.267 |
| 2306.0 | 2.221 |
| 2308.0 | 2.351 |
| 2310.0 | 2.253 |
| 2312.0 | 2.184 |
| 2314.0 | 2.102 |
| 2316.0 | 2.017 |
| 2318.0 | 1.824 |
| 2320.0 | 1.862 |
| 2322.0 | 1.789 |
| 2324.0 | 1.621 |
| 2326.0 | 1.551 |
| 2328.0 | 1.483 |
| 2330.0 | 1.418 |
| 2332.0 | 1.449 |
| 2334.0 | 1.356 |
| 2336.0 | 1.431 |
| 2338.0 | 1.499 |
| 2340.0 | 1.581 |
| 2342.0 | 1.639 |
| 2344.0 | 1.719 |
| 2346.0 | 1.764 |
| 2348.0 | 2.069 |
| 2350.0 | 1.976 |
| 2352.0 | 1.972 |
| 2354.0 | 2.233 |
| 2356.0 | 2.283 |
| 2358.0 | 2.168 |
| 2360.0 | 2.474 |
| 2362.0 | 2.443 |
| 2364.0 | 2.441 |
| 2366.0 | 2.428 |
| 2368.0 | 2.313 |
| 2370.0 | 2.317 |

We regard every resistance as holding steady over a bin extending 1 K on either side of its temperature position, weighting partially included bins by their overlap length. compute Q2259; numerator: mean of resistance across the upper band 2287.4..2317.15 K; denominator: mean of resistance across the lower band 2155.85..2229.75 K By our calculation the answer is 0.79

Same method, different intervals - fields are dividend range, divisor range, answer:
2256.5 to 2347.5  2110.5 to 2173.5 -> 0.70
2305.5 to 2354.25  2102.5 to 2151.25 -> 0.59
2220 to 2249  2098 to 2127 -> 0.84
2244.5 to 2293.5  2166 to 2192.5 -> 0.85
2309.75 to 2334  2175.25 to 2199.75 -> 0.58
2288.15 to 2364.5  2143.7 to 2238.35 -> 0.69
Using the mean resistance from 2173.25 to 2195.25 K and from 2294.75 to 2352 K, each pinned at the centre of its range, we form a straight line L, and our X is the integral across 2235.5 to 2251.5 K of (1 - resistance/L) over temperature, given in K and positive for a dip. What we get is -1.07 K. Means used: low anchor 3.03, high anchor 1.9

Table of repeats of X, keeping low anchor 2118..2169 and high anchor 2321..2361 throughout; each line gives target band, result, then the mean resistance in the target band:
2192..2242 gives -2.51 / 2.73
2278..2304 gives -4.50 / 2.47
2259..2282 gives -3.61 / 2.59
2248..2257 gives -1.36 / 2.72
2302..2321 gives -1.47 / 2.12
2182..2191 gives -0.53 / 2.97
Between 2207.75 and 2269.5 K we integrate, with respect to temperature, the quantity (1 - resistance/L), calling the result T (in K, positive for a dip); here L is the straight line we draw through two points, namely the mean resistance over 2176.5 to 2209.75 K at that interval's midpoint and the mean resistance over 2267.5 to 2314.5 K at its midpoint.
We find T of 2.0 K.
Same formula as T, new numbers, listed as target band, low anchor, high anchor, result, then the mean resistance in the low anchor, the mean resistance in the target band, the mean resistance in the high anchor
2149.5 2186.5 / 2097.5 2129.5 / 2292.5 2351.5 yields -4.0 K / 3.13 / 3.12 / 1.92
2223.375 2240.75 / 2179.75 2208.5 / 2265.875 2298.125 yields 0.9 K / 2.97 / 2.63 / 2.53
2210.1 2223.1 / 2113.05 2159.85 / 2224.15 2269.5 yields 0.9 K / 3.08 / 2.57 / 2.66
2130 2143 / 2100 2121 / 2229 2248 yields 0.2 K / 3.13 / 2.98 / 2.67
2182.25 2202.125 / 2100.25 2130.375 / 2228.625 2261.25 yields -1.0 K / 3.13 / 3.01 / 2.68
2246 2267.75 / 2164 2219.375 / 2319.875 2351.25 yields -2.8 K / 2.97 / 2.67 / 1.63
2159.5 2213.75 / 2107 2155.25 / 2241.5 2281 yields -2.5 K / 3.07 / 3.02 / 2.64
